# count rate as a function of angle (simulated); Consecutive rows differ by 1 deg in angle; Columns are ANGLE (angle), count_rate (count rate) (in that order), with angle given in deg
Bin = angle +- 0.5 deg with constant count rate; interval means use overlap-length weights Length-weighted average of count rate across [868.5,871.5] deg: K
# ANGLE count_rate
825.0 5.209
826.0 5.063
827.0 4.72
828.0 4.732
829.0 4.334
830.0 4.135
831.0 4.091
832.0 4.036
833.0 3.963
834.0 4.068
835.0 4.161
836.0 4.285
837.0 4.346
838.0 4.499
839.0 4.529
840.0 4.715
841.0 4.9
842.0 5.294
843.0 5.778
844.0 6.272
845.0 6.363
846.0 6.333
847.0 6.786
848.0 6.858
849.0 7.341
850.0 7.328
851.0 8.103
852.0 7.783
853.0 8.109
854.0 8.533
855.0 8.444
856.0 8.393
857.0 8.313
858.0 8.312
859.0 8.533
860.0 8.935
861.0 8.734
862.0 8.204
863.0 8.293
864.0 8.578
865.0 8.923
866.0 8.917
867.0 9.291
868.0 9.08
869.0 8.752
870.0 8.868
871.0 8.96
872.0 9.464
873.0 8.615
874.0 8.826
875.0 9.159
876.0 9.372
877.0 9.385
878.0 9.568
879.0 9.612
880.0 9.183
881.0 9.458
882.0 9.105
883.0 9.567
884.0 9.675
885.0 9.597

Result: 8.86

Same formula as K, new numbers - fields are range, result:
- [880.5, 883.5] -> 9.38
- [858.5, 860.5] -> 8.73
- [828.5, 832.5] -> 4.15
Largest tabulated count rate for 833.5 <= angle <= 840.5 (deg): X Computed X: 4.715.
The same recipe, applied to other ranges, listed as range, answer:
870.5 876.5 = 9.464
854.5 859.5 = 8.533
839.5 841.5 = 4.9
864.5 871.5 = 9.291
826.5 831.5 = 4.732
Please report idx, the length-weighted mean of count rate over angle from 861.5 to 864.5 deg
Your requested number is 8.36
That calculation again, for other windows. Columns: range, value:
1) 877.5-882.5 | 9.39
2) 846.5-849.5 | 7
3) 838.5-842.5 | 4.86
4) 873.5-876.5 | 9.12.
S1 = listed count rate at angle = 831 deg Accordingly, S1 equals 4.091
